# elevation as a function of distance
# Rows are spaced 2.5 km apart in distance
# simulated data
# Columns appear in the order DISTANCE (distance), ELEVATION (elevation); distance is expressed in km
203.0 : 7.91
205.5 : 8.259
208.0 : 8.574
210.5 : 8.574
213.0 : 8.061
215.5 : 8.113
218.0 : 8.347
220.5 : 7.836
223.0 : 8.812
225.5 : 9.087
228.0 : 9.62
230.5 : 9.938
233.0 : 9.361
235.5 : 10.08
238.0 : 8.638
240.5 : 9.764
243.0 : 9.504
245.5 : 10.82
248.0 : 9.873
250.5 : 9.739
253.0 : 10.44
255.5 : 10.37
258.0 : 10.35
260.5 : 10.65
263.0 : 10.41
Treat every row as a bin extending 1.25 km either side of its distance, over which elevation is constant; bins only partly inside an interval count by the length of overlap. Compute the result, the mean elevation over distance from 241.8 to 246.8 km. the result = 10.2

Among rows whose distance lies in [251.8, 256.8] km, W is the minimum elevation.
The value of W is 10.37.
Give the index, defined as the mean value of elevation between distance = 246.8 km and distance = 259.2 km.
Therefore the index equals 10.2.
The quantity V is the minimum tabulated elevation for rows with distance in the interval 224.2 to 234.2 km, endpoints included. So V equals 9.087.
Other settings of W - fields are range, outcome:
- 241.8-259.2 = 9.504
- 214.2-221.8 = 7.836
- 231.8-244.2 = 8.638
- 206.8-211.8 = 8.574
